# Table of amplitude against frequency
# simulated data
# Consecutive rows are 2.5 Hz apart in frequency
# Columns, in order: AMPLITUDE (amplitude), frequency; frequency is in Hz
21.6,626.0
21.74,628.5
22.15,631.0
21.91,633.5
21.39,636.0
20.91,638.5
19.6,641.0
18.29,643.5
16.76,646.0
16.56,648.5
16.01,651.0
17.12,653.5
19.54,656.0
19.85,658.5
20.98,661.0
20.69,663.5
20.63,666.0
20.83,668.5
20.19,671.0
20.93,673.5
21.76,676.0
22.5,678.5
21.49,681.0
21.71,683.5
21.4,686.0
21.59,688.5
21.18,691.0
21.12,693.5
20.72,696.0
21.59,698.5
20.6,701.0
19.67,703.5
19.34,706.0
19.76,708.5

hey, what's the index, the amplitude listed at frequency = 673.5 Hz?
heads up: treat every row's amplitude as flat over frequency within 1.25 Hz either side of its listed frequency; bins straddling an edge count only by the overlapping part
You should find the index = 20.93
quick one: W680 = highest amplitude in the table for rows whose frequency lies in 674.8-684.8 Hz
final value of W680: 22.5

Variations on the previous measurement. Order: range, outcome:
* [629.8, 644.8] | 22.15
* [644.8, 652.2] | 16.76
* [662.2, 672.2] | 20.83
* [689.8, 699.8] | 21.59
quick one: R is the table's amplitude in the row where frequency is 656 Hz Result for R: 19.54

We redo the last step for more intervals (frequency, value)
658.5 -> 19.85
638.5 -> 20.91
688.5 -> 21.59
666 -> 20.63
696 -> 20.72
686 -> 21.4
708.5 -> 19.76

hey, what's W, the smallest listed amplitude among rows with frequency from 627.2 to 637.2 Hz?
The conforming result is 21.39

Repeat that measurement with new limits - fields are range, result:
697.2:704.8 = 19.67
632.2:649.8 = 16.56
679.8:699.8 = 20.72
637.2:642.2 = 19.6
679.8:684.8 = 21.49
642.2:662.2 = 16.01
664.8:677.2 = 20.19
